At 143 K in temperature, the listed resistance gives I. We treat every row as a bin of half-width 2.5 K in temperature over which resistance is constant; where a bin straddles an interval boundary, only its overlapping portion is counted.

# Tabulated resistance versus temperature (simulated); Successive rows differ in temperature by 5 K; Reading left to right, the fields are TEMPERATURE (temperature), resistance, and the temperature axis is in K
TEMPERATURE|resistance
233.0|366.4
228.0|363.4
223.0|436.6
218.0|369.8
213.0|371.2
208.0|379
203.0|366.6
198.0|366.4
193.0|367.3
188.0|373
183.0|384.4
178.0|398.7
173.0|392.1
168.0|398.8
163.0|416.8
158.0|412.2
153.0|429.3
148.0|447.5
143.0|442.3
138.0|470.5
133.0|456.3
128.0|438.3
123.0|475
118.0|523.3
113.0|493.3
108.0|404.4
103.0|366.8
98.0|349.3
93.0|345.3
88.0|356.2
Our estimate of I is 442.3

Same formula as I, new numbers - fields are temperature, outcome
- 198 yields 366.4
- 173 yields 392.1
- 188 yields 373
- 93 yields 345.3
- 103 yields 366.8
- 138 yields 470.5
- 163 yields 416.8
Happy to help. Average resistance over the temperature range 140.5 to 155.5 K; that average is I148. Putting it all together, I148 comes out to 440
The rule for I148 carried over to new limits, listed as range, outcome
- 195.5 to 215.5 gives 371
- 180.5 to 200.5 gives 373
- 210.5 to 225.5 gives 393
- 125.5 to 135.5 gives 447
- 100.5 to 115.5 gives 422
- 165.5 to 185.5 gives 394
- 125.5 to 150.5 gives 451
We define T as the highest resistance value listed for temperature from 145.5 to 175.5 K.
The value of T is 447.5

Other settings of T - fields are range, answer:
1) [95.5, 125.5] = 523.3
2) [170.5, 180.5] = 398.7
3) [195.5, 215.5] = 379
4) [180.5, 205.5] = 384.4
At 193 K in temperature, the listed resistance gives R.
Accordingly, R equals 367.3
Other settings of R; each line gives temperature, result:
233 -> 366.4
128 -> 438.3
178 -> 398.7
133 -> 456.3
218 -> 369.8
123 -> 475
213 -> 371.2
